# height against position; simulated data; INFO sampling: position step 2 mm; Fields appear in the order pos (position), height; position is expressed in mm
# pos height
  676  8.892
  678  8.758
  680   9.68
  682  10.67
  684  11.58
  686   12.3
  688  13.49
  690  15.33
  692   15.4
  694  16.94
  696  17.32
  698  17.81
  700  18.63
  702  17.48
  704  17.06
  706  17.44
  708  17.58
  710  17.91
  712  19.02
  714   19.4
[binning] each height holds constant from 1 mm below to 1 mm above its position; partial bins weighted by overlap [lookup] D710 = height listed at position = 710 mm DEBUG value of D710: 17.91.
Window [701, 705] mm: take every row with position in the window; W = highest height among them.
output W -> 17.48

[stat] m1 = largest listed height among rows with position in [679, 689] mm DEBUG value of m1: 13.49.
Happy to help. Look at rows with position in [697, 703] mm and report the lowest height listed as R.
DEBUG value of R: 17.48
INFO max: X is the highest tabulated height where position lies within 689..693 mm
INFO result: 15.4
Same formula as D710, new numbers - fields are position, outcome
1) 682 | 10.67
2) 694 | 16.94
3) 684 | 11.58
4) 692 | 15.4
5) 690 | 15.33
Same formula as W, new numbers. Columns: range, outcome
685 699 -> 17.81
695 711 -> 18.63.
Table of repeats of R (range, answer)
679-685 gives 9.68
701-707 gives 17.06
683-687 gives 11.58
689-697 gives 15.33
